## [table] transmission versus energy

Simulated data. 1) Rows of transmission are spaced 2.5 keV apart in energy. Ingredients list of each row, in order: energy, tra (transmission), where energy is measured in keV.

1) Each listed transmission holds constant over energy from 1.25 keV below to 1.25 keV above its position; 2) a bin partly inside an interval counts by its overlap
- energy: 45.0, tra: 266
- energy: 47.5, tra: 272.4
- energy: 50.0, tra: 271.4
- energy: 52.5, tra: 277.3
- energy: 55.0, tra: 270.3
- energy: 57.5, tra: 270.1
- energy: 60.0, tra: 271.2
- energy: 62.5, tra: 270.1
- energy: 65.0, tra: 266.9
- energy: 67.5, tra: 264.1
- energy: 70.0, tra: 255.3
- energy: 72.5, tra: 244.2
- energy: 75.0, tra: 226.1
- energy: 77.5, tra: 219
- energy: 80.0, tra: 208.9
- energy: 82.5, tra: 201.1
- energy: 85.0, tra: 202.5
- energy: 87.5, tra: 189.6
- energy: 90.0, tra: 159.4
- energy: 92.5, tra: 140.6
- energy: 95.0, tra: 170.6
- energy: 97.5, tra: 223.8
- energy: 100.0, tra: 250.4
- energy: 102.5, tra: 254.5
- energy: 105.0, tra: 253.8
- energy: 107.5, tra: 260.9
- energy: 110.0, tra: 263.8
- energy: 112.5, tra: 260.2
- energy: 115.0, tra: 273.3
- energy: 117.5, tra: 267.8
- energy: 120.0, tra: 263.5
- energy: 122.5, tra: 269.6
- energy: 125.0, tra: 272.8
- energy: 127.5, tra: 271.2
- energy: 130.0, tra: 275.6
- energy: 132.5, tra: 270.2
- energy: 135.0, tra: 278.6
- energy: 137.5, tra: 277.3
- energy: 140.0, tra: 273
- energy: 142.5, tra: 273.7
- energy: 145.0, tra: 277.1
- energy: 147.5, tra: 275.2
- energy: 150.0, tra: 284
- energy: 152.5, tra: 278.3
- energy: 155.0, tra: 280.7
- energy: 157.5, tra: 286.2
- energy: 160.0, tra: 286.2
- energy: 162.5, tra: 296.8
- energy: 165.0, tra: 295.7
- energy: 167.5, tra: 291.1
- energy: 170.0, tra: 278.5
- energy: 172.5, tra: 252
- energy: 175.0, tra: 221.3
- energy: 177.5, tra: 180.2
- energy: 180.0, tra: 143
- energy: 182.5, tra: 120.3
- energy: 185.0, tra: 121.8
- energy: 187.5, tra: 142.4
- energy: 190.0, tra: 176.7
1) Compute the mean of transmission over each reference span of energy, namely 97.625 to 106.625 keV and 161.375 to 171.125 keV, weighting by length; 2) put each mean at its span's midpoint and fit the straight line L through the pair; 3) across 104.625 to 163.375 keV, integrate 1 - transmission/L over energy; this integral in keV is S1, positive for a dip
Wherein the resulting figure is -0.88 keV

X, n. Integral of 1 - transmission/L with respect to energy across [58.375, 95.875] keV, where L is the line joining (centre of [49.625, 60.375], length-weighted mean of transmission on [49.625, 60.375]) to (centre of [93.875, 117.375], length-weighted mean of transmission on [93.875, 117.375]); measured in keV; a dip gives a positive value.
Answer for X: 6.0 keV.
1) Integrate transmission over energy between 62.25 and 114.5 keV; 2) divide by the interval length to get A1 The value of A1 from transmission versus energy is 228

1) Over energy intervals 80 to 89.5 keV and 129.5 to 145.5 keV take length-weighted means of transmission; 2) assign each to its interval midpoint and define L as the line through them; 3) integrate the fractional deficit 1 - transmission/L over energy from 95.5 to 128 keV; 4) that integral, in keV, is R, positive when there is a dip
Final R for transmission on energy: -2.98 keV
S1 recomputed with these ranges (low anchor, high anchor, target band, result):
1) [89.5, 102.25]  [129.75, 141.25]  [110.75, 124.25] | -1.6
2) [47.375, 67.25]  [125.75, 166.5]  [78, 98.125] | 6.4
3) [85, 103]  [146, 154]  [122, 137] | -1.5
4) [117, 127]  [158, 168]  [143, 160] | 0.3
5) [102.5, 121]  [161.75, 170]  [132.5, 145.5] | 0.1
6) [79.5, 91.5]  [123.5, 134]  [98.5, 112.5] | -1.7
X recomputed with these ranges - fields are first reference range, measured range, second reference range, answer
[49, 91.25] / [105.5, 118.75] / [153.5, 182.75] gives -1.2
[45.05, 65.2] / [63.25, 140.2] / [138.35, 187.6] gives 5.2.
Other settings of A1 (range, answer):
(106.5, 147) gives 271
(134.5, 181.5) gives 264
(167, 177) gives 252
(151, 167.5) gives 288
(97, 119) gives 258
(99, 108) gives 255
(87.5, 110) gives 216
